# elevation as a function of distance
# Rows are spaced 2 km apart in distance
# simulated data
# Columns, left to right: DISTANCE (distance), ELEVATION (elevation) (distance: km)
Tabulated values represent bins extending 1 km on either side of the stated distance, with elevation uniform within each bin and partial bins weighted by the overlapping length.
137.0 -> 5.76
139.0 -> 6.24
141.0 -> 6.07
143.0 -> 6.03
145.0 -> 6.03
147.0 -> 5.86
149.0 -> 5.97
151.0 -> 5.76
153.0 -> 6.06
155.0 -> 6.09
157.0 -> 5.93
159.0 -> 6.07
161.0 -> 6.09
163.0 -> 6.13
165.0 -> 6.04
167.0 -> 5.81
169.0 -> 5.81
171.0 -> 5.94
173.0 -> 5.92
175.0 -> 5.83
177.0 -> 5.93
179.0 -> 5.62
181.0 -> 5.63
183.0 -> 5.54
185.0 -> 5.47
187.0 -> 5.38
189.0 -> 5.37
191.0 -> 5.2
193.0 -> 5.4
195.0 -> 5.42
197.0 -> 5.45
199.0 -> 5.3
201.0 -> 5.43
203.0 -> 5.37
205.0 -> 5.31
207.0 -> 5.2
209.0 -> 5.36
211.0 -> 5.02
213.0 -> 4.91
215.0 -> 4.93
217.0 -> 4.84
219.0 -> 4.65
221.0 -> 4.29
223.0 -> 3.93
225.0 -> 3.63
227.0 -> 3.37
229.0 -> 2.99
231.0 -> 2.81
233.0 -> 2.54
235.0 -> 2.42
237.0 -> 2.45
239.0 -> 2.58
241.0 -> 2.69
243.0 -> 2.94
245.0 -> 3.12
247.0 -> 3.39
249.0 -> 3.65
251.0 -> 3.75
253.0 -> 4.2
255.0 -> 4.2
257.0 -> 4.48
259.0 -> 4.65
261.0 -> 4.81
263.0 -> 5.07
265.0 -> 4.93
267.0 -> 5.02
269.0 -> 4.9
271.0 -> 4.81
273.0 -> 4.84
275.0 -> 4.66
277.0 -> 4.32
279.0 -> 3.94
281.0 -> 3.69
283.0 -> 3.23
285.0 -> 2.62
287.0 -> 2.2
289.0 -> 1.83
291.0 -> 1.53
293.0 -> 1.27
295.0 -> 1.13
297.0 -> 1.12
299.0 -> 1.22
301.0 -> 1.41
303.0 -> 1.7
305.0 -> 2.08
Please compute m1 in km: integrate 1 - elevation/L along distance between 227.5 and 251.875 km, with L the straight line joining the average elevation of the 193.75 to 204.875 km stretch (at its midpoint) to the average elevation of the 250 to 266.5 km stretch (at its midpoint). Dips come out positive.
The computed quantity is 9.4 km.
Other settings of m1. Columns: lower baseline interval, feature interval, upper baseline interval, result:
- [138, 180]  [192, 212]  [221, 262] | -2.91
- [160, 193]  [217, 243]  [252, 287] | 8.87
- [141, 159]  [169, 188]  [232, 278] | -0.97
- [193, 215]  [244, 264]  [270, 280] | 2.52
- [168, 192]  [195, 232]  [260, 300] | 2.13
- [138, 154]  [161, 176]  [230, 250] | -1.96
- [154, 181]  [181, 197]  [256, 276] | 0.76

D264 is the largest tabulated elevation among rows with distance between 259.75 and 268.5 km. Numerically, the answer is 5.07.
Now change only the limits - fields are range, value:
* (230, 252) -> 3.75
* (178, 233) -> 5.63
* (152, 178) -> 6.13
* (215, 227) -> 4.93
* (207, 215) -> 5.36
